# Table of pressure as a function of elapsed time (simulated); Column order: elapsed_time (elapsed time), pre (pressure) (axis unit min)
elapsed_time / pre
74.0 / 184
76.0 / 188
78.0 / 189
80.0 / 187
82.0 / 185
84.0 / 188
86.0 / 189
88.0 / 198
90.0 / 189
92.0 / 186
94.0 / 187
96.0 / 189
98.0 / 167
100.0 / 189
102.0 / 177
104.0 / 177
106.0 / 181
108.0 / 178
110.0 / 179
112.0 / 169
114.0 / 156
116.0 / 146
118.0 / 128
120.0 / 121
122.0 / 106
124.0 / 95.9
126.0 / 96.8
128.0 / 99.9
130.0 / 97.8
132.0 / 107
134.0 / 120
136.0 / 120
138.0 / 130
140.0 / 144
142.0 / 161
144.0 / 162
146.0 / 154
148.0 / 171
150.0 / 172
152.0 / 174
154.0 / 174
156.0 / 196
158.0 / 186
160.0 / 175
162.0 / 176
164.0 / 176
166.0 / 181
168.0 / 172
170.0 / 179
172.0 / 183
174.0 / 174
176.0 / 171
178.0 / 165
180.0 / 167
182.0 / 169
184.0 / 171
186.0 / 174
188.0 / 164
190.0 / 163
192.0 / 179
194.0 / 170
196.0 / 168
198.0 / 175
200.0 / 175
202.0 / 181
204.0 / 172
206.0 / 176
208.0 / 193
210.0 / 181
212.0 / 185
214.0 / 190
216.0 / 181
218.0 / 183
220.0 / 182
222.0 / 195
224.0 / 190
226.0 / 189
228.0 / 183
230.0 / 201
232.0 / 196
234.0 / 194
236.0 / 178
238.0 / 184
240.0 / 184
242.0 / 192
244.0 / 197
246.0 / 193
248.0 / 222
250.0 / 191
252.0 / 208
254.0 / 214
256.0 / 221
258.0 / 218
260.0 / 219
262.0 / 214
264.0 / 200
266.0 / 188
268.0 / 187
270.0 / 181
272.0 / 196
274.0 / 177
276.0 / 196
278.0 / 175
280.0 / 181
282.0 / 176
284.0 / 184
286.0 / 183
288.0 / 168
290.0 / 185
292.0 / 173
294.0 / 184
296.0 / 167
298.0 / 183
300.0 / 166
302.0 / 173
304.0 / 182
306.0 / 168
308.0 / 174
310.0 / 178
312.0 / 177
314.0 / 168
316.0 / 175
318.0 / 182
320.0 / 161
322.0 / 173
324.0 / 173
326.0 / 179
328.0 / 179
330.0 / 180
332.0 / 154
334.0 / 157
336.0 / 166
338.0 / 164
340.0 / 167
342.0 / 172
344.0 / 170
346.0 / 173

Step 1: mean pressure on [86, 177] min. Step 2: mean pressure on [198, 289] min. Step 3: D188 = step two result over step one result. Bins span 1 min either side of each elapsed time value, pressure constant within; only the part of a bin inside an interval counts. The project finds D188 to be 1.19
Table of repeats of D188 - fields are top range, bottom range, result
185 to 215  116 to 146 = 1.44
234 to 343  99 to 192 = 1.16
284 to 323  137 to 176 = 1.03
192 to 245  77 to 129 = 1.13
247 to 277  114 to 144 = 1.65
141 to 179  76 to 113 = 0.95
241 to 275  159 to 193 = 1.16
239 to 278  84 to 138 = 1.31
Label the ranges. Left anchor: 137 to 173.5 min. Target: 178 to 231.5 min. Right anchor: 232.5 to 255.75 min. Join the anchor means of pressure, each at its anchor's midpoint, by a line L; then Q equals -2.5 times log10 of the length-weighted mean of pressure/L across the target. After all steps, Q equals 0.04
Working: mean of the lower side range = 170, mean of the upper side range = 197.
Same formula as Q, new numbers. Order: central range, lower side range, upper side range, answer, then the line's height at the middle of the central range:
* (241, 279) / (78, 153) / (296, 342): -0.191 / 167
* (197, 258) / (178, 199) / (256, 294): -0.069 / 179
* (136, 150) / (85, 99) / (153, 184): 0.176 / 180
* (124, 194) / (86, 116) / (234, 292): 0.166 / 184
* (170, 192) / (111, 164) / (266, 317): -0.113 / 154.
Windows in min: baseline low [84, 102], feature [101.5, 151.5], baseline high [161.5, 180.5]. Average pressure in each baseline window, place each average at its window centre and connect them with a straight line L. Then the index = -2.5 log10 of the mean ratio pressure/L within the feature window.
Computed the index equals 0.27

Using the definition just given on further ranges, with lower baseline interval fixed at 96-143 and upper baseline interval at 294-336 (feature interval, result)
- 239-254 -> -0.22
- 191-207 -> -0.13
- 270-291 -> -0.09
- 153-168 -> -0.21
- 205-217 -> -0.18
